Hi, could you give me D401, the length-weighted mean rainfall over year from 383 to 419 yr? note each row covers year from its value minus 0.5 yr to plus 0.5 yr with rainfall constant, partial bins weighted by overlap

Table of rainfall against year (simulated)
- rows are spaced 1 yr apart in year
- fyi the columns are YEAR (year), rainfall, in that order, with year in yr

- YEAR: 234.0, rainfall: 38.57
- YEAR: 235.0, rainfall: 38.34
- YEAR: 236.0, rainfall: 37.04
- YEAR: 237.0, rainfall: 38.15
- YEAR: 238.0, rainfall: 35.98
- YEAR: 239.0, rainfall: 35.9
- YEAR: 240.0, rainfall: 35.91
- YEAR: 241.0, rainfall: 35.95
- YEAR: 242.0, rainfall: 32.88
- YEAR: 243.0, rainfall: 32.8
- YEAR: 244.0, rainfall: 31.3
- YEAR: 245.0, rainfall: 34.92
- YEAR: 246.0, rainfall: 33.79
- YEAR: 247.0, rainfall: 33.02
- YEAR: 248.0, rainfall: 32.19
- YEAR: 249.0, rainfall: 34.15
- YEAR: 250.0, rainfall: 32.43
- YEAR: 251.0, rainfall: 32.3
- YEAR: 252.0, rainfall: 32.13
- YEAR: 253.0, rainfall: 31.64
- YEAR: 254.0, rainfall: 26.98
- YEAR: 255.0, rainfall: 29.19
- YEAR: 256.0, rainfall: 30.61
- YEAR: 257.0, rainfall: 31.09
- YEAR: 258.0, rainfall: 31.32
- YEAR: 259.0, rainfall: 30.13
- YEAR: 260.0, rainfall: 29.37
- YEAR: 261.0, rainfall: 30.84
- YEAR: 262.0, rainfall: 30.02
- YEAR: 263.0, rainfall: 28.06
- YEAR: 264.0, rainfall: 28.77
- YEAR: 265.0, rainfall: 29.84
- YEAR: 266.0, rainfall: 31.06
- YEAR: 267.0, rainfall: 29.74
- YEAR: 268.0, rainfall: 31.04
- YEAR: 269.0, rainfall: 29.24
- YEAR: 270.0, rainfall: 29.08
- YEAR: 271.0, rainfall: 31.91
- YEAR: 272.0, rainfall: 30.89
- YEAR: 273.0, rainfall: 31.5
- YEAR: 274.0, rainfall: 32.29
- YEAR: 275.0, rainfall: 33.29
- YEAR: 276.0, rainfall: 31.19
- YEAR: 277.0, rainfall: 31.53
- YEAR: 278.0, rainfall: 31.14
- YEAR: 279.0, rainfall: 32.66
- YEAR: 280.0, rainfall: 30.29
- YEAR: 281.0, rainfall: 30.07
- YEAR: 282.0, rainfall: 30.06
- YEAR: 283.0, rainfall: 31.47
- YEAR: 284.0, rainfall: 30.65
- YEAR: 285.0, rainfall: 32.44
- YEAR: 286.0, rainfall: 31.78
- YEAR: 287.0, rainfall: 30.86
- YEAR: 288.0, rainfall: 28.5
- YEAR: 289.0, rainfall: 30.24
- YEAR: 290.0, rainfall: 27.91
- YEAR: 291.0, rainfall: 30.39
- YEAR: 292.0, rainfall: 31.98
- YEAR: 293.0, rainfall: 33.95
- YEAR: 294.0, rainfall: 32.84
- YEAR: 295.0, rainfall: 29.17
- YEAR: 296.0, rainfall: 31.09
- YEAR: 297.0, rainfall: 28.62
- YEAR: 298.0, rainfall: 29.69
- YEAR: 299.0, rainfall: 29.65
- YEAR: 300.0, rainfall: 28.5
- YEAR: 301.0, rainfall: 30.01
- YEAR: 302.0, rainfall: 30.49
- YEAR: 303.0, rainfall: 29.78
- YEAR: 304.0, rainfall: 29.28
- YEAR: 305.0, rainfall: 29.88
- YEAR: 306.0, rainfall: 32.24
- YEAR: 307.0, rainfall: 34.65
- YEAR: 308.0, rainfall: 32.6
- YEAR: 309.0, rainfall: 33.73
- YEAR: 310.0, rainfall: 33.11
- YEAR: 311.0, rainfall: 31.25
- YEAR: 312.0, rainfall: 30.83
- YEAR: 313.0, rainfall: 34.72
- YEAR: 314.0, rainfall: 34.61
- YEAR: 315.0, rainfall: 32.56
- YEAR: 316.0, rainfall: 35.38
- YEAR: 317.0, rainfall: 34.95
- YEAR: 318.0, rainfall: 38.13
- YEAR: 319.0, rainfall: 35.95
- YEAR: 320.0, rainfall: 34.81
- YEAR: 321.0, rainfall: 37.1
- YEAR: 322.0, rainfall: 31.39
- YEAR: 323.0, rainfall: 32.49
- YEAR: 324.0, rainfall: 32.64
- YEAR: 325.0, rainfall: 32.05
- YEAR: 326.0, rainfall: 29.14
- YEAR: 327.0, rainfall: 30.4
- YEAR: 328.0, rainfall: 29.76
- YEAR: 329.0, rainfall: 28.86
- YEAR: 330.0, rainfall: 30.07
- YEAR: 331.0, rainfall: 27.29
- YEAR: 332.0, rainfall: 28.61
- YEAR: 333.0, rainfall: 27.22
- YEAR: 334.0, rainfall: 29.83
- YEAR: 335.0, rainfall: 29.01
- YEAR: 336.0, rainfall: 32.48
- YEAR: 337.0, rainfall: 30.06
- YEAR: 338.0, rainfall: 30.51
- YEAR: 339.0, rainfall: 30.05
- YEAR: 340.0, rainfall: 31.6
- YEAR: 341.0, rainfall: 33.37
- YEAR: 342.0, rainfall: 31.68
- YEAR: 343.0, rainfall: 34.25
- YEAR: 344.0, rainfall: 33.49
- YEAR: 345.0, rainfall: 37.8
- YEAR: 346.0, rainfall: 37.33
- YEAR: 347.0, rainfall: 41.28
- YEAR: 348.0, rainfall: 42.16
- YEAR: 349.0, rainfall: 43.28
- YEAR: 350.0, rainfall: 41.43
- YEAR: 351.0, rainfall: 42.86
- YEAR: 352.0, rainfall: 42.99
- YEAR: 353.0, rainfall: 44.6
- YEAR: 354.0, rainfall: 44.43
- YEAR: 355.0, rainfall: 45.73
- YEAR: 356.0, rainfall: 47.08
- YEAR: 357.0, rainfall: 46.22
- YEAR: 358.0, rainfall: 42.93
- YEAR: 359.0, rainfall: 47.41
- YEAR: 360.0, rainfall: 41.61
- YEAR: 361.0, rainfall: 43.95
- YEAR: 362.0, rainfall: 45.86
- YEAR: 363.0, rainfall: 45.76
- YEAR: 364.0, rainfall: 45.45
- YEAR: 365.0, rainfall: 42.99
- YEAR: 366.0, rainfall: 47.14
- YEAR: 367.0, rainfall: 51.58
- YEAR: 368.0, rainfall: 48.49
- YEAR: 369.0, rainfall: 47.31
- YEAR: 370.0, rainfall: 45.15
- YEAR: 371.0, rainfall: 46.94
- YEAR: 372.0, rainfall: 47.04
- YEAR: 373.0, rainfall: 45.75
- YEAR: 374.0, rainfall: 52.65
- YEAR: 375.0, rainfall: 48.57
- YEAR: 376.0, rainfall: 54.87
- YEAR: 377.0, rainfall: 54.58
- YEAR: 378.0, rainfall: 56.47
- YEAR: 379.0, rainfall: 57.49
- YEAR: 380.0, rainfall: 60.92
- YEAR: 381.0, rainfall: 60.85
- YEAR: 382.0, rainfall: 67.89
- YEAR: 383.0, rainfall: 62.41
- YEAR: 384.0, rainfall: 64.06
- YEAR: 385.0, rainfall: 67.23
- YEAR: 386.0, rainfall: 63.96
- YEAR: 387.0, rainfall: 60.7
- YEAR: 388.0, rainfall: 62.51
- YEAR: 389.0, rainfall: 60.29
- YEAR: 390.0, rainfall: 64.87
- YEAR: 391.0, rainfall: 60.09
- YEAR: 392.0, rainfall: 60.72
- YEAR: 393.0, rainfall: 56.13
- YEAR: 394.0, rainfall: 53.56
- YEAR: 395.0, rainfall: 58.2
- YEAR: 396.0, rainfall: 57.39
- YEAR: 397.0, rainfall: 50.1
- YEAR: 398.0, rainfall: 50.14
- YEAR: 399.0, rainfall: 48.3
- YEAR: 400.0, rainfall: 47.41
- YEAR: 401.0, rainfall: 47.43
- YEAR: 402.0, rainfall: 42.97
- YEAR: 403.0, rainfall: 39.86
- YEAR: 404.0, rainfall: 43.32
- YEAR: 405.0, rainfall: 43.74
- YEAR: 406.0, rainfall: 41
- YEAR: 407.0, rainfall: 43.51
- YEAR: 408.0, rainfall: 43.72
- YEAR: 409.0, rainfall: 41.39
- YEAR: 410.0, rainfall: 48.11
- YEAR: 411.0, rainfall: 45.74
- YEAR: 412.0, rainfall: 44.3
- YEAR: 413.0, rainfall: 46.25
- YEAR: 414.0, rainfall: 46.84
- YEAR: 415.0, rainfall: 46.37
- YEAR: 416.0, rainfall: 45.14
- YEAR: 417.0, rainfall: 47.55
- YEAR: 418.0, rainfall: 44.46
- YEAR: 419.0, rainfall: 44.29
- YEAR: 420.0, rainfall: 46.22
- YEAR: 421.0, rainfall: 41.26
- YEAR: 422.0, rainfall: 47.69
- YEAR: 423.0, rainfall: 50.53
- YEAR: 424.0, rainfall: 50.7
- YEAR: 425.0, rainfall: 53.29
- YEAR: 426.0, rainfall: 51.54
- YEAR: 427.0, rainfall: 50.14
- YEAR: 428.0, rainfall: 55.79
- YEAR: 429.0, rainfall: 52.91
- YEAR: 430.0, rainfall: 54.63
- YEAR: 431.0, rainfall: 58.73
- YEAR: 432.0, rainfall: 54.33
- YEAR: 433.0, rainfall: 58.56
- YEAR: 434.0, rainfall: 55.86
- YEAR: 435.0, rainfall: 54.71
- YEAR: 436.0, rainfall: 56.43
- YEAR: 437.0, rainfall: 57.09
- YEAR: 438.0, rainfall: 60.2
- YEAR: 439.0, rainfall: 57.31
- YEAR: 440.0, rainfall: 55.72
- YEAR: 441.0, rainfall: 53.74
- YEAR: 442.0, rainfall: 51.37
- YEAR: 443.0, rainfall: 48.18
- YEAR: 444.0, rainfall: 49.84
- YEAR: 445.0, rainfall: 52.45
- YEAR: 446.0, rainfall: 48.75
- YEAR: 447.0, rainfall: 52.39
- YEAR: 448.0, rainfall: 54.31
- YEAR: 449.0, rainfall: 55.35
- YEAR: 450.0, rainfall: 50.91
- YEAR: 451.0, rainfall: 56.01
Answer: 51.1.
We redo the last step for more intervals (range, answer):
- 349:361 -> 44.2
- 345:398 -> 51.2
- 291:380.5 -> 37.7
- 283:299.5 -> 30.6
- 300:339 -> 31.7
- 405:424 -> 45.3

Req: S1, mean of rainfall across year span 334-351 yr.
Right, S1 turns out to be 35.1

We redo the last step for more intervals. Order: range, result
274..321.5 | 31.8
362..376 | 47.5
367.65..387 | 55.6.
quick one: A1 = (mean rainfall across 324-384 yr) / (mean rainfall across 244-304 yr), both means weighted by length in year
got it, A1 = 1.4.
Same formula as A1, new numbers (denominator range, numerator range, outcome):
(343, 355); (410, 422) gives 1.11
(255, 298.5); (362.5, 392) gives 1.80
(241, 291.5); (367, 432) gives 1.66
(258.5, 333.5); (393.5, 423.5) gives 1.49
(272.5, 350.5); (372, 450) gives 1.63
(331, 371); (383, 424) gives 1.27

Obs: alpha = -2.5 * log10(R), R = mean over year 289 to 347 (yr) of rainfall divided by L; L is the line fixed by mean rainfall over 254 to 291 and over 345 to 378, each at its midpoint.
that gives 0.20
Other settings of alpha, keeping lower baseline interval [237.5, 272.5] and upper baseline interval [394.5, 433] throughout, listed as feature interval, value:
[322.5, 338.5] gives 0.30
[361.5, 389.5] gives -0.22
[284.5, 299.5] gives 0.16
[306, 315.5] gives 0.13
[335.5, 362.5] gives 0.05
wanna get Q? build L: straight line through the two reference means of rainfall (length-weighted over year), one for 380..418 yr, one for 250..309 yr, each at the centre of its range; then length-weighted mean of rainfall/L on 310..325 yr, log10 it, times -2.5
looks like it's 0.11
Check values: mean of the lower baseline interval 30.7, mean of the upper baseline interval 52.3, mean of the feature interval 34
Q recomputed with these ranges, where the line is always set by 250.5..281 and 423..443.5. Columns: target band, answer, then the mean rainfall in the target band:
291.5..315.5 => 0.15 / 31.5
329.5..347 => 0.28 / 31.7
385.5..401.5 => -0.16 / 56.4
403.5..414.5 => 0.15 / 44.4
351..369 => -0.04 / 45.5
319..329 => 0.20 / 32.2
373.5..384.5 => -0.24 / 58.3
